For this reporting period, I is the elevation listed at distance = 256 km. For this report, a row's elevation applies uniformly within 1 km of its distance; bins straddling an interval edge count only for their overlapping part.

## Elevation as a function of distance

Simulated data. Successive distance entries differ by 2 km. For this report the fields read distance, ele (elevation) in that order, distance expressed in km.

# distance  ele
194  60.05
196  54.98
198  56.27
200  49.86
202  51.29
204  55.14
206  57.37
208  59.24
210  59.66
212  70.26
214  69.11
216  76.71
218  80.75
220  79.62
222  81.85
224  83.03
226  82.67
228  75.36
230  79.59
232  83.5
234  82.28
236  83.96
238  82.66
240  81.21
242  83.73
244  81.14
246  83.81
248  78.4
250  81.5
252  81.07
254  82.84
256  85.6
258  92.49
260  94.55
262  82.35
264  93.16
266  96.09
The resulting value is 85.6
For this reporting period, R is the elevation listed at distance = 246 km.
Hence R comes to 83.81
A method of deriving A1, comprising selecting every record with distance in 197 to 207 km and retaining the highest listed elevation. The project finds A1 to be 57.37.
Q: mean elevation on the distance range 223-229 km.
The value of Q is 80.4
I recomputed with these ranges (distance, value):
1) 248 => 78.4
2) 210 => 59.66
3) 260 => 94.55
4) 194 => 60.05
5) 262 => 82.35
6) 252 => 81.07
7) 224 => 83.03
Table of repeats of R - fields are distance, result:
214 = 69.11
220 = 79.62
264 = 93.16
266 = 96.09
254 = 82.84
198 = 56.27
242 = 83.73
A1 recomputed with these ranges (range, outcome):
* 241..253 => 83.81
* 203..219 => 80.75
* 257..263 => 94.55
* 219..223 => 81.85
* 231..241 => 83.96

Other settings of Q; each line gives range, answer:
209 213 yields 65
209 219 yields 71.3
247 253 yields 80.3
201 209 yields 55.8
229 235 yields 81.8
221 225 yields 82.4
